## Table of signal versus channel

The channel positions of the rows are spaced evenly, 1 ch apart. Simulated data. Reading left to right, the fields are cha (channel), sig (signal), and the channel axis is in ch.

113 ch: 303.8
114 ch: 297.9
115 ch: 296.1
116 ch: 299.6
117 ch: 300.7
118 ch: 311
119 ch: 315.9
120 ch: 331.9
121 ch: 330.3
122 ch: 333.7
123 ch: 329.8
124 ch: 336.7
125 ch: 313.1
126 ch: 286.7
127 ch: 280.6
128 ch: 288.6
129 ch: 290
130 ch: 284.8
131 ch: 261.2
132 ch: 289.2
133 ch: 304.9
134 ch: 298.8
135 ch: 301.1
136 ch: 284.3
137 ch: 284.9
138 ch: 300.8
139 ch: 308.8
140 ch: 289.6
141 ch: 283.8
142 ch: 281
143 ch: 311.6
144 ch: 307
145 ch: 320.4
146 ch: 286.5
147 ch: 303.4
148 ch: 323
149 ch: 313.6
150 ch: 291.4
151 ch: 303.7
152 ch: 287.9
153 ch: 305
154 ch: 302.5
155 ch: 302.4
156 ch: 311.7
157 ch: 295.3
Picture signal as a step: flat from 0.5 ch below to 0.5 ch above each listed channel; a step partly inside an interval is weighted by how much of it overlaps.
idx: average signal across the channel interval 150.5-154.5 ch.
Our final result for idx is 300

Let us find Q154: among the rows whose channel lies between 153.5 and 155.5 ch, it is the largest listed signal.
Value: 302.5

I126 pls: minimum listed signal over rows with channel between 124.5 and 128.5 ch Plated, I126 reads 280.6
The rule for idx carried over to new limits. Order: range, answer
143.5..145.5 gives 314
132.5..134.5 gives 302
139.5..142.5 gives 285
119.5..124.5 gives 332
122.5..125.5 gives 327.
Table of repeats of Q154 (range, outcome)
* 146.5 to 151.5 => 323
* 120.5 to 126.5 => 336.7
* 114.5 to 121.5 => 331.9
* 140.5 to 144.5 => 311.6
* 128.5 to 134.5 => 304.9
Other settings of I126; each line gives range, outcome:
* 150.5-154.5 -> 287.9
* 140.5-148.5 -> 281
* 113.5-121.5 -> 296.1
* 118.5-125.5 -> 313.1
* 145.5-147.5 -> 286.5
